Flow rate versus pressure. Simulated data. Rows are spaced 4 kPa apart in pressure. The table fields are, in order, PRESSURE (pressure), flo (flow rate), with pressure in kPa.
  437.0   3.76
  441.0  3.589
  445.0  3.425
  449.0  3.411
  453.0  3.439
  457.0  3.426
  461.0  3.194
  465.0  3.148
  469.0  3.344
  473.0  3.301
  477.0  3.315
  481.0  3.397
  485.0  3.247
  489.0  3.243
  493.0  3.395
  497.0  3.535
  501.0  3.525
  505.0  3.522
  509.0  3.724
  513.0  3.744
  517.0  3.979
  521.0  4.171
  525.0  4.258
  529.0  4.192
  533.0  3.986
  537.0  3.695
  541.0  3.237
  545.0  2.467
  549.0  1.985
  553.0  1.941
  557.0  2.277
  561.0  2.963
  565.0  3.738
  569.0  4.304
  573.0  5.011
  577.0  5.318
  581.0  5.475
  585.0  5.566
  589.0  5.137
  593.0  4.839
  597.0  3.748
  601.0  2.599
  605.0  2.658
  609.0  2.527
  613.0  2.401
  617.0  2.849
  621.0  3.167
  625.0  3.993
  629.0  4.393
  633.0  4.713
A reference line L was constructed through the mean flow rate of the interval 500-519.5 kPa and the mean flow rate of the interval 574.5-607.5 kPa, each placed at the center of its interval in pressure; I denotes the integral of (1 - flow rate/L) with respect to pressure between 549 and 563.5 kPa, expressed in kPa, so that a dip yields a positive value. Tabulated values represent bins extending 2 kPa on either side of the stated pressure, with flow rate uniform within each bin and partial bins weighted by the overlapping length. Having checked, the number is 6.1 kPa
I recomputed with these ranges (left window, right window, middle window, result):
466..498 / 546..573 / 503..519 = -2.63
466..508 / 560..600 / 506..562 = 8.64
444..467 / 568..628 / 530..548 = 1.88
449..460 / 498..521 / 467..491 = 1.65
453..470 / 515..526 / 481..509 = 2.48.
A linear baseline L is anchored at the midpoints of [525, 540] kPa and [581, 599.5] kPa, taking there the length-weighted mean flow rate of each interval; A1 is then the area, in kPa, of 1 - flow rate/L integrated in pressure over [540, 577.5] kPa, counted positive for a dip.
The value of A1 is 9.78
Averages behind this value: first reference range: 3.95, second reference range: 4.83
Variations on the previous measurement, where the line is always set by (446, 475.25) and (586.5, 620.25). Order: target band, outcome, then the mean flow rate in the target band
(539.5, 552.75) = 3.55 kPa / 2.46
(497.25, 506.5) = -0.52 kPa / 3.53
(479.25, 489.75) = 0.11 kPa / 3.3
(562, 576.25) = -4.15 kPa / 4.34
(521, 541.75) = -3.67 kPa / 3.94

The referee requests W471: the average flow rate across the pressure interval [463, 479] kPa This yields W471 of 3.28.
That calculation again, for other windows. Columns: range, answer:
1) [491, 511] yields 3.54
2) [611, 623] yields 2.81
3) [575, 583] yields 5.4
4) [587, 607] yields 3.8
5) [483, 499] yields 3.35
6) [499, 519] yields 3.7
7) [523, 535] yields 4.15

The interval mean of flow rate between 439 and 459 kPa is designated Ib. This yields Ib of 3.46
